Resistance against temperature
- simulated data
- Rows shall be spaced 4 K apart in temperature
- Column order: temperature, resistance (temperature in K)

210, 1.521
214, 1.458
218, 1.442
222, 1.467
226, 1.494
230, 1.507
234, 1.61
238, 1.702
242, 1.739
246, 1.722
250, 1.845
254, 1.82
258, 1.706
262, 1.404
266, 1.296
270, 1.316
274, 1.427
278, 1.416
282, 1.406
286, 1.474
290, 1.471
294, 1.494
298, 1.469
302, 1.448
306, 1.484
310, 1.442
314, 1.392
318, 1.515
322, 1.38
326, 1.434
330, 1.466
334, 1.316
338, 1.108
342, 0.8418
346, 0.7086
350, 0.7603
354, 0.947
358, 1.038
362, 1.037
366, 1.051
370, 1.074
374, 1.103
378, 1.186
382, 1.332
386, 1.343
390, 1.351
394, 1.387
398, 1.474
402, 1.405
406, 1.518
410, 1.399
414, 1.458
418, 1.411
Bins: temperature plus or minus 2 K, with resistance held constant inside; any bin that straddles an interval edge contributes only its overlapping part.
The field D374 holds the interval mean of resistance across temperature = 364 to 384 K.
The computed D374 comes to 1.15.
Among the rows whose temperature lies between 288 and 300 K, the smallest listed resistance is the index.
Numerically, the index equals 1.469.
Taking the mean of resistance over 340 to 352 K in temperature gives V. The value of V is 0.77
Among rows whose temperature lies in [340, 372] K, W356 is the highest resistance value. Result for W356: 1.074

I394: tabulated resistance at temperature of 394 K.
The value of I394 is 1.387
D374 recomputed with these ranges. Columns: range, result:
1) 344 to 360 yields 0.863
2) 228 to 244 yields 1.64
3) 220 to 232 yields 1.49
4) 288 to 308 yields 1.47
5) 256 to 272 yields 1.43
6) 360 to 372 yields 1.05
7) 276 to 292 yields 1.44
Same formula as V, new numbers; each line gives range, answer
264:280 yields 1.36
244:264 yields 1.7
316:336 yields 1.42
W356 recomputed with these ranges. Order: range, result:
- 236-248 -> 1.739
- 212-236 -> 1.61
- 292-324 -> 1.515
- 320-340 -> 1.466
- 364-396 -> 1.387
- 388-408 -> 1.518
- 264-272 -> 1.316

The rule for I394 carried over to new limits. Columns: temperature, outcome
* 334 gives 1.316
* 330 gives 1.466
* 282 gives 1.406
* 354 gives 0.947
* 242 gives 1.739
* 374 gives 1.103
